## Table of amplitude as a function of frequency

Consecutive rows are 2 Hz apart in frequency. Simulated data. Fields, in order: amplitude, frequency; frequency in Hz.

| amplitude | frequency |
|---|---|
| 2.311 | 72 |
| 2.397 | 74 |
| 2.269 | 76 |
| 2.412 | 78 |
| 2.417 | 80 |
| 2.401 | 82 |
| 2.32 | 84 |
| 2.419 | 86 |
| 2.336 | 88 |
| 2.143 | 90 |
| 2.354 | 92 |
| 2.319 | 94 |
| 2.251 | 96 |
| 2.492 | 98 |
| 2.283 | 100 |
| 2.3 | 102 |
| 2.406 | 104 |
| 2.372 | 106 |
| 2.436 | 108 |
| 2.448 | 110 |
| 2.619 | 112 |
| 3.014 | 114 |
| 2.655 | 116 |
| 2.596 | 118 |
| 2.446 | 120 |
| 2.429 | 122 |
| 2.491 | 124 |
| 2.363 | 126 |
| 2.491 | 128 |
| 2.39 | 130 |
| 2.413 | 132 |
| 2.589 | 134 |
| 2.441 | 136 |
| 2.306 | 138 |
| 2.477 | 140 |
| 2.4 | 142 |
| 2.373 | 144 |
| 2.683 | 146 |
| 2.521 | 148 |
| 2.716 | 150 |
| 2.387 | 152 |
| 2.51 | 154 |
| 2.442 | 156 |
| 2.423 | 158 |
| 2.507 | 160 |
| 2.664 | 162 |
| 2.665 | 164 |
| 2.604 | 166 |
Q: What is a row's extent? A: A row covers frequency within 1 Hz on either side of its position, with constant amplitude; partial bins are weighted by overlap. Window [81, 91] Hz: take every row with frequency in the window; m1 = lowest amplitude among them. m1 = 2.143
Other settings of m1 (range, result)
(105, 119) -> 2.372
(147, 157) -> 2.387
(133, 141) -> 2.306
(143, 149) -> 2.373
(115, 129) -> 2.363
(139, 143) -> 2.4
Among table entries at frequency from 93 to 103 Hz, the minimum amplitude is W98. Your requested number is 2.251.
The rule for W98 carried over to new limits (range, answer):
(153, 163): 2.423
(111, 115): 2.619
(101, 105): 2.3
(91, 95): 2.319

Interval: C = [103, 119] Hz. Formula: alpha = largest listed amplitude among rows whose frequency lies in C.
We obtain 3.014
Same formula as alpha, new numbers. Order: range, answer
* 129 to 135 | 2.589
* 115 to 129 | 2.655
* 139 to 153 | 2.716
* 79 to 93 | 2.419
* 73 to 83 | 2.417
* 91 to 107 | 2.492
